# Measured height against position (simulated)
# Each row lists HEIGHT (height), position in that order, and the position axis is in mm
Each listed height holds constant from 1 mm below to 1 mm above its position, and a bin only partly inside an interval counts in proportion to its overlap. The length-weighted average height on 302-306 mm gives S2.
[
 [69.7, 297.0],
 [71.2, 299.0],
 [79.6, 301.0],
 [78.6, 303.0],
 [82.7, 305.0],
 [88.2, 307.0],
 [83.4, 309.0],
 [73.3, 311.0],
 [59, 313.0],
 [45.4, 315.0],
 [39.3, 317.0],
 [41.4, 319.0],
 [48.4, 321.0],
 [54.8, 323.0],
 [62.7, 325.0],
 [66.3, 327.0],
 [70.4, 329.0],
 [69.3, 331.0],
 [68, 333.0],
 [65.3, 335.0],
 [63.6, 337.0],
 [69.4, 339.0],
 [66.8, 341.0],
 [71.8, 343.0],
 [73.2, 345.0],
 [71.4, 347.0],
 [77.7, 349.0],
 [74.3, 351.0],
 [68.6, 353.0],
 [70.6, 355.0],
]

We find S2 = 80.7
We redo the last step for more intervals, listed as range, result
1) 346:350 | 74.6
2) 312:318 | 47.9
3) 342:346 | 72.5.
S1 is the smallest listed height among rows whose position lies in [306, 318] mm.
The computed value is 39.3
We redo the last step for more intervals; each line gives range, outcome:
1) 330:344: 63.6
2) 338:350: 66.8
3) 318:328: 41.4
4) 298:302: 71.2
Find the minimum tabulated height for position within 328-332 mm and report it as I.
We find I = 69.3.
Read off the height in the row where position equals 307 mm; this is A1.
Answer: 88.2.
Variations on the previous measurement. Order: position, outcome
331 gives 69.3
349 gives 77.7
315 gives 45.4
